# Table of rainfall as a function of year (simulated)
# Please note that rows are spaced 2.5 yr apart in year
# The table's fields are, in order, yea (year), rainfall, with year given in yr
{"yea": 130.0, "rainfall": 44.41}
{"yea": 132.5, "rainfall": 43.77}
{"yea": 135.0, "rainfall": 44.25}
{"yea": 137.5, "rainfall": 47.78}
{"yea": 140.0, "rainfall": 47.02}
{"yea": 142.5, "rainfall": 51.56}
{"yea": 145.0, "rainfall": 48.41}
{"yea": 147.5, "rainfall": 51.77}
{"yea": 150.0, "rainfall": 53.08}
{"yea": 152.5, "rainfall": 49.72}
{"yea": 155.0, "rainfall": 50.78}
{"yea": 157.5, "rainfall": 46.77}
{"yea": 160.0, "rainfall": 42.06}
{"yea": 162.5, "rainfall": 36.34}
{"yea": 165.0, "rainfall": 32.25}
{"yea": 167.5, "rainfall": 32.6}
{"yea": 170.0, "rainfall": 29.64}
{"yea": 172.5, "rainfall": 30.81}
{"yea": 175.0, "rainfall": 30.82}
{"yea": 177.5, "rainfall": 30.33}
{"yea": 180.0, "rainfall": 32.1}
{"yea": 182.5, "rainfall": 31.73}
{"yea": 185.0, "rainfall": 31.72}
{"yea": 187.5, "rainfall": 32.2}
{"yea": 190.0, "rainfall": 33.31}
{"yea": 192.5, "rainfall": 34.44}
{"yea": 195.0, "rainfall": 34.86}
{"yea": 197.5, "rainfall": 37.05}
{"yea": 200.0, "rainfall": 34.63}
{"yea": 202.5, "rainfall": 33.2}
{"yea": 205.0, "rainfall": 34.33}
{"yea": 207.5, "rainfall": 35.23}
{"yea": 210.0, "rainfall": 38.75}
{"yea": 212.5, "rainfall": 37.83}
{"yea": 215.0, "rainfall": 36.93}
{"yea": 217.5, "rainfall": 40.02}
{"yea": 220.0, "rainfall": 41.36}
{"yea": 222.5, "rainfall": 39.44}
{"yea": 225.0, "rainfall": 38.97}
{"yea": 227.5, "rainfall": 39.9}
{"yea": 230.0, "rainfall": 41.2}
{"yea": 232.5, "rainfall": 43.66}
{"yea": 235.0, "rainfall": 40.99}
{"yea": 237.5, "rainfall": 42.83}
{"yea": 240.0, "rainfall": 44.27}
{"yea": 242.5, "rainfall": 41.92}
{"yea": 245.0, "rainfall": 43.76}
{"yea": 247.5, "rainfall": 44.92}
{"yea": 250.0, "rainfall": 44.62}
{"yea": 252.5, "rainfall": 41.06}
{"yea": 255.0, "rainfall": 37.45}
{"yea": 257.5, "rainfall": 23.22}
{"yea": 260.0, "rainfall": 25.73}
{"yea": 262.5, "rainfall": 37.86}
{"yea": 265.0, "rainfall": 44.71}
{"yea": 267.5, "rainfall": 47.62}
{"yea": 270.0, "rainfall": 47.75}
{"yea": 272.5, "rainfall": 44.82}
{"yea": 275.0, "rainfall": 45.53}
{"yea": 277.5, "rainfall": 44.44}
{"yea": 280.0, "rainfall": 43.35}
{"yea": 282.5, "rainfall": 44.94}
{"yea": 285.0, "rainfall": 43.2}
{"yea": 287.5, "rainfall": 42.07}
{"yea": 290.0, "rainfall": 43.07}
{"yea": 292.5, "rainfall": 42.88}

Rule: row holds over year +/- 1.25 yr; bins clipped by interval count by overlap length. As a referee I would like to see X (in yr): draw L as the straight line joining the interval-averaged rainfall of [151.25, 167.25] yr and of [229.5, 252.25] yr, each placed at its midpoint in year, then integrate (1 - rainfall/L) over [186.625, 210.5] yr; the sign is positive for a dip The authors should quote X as 4.47 yr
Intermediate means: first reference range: 42.3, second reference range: 43.1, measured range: 34.7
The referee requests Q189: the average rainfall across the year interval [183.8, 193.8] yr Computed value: 32.9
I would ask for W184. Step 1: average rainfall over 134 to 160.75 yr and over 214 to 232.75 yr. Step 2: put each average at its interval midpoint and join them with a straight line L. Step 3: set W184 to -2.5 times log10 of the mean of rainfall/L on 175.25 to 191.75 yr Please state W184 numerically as 0.36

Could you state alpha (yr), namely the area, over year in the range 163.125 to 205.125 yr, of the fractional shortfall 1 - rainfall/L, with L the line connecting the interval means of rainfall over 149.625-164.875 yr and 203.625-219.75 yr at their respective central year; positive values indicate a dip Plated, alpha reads 8.6 yr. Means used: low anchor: 45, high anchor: 37.4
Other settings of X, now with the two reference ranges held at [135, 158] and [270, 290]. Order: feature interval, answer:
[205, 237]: 4.9 yr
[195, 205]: 2.6 yr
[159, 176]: 5.3 yr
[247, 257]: 1.1 yr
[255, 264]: 2.9 yr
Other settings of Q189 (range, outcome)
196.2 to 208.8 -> 34.9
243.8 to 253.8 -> 43.6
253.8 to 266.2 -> 33.7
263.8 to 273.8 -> 46.2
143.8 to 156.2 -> 50.8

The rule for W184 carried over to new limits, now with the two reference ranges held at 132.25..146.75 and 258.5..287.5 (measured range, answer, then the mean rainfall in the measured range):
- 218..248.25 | 0.05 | 41.8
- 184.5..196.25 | 0.34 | 33.4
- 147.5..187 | 0.23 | 37.7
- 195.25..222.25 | 0.21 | 36.9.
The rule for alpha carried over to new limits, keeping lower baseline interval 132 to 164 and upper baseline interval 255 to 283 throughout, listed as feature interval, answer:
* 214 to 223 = 0.8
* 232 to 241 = -0.1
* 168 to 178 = 3.3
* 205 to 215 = 1.6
